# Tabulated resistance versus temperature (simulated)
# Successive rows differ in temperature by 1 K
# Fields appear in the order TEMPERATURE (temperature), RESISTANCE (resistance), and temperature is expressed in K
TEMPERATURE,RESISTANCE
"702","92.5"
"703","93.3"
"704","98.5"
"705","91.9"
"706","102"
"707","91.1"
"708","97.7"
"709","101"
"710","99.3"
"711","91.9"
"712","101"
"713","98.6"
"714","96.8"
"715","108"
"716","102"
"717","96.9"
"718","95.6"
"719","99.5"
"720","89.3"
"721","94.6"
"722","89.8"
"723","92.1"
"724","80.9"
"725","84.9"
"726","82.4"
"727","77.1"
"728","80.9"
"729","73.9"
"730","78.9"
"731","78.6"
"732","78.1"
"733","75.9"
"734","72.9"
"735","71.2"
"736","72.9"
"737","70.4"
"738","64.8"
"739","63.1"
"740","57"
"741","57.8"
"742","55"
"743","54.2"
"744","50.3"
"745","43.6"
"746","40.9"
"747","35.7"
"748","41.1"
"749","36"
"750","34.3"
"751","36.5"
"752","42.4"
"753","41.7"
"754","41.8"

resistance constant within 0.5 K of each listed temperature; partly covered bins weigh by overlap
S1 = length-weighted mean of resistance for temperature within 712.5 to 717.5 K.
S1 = 100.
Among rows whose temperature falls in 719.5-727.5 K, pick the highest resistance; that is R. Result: 94.6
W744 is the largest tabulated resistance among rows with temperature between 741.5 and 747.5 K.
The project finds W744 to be 55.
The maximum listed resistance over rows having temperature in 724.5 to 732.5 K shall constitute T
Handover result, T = 84.9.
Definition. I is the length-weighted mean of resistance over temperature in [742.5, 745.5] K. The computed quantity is 49.4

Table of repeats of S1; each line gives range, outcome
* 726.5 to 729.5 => 77.3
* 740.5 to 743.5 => 55.7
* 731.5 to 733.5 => 77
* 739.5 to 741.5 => 57.4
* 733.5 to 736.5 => 72.3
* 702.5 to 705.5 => 94.6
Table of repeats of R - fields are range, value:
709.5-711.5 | 99.3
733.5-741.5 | 72.9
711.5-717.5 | 108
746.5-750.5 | 41.1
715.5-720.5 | 102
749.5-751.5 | 36.5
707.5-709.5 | 101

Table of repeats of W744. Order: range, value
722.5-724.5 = 92.1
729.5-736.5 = 78.9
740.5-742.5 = 57.8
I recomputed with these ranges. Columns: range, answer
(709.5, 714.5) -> 97.5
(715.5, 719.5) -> 98.5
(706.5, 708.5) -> 94.4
